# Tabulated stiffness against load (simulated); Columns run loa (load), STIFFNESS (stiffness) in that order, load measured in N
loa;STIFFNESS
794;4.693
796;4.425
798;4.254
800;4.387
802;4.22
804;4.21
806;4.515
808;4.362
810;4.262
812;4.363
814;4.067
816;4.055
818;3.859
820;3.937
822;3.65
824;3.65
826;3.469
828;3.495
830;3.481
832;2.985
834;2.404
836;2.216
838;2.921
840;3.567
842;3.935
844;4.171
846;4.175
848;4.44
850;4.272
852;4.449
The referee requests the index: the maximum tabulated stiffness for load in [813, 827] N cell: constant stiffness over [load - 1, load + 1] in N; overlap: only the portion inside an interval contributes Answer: 4.067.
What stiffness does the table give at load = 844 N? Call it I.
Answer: 4.171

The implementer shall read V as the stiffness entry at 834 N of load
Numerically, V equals 2.404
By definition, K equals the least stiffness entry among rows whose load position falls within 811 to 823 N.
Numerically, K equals 3.65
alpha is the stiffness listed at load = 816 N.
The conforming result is 4.055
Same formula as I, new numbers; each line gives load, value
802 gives 4.22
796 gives 4.425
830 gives 3.481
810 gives 4.262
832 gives 2.985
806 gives 4.515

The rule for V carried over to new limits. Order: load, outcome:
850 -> 4.272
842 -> 3.935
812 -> 4.363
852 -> 4.449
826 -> 3.469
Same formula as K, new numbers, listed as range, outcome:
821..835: 2.404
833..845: 2.216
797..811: 4.21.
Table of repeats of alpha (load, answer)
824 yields 3.65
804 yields 4.21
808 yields 4.362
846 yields 4.175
